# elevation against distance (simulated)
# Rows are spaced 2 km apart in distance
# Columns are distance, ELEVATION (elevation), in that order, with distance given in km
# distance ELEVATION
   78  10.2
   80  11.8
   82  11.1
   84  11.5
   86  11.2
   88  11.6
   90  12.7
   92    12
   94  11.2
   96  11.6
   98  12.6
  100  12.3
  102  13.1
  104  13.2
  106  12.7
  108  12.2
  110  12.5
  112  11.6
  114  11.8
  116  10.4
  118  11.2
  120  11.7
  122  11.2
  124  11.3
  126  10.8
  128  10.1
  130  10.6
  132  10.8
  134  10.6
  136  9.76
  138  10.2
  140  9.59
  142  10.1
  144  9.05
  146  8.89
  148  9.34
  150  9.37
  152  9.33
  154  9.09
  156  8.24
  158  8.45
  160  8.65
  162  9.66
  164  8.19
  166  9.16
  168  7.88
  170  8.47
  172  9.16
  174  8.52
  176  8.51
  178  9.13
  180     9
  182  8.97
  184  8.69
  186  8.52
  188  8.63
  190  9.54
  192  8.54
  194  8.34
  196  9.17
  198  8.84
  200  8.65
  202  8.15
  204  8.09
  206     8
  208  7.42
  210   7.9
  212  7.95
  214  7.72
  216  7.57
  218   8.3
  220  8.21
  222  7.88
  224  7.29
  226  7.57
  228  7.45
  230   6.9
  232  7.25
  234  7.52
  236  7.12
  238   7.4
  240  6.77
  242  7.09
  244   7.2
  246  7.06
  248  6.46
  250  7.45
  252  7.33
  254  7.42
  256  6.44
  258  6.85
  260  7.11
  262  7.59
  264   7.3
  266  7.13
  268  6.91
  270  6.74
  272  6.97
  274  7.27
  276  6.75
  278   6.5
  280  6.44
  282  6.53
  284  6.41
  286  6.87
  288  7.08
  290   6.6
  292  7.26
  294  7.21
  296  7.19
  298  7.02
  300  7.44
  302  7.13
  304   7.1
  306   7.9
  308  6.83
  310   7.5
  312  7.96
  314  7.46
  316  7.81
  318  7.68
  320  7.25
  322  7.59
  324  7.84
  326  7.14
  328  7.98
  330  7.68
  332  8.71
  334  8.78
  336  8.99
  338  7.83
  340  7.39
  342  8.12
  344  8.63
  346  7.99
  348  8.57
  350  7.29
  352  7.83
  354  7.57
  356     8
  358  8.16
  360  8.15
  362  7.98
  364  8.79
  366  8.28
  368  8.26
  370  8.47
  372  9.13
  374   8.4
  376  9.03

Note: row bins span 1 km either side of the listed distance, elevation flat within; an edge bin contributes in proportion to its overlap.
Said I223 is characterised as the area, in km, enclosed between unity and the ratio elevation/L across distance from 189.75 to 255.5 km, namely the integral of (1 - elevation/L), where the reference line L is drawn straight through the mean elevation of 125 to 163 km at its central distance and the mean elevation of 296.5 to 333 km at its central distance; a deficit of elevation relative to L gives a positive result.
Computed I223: 7.3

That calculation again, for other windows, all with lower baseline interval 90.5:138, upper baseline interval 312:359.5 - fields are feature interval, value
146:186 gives 6.9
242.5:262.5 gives 4.7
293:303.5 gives 1.7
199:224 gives 5.0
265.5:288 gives 5.3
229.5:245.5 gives 4.0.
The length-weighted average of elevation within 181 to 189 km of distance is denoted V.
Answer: 8.7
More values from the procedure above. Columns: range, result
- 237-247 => 7.1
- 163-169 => 8.41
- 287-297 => 7.07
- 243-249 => 6.91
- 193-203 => 8.63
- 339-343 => 7.75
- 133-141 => 10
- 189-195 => 8.81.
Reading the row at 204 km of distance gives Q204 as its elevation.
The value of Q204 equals 8.09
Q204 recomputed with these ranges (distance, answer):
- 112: 11.6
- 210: 7.9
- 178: 9.13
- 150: 9.37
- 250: 7.45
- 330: 7.68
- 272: 6.97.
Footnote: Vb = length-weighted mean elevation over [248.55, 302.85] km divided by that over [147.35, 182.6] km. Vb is 0.79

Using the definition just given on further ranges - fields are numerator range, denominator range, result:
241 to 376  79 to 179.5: 0.72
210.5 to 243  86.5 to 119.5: 0.62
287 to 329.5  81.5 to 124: 0.62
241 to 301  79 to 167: 0.65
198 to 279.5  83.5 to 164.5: 0.69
